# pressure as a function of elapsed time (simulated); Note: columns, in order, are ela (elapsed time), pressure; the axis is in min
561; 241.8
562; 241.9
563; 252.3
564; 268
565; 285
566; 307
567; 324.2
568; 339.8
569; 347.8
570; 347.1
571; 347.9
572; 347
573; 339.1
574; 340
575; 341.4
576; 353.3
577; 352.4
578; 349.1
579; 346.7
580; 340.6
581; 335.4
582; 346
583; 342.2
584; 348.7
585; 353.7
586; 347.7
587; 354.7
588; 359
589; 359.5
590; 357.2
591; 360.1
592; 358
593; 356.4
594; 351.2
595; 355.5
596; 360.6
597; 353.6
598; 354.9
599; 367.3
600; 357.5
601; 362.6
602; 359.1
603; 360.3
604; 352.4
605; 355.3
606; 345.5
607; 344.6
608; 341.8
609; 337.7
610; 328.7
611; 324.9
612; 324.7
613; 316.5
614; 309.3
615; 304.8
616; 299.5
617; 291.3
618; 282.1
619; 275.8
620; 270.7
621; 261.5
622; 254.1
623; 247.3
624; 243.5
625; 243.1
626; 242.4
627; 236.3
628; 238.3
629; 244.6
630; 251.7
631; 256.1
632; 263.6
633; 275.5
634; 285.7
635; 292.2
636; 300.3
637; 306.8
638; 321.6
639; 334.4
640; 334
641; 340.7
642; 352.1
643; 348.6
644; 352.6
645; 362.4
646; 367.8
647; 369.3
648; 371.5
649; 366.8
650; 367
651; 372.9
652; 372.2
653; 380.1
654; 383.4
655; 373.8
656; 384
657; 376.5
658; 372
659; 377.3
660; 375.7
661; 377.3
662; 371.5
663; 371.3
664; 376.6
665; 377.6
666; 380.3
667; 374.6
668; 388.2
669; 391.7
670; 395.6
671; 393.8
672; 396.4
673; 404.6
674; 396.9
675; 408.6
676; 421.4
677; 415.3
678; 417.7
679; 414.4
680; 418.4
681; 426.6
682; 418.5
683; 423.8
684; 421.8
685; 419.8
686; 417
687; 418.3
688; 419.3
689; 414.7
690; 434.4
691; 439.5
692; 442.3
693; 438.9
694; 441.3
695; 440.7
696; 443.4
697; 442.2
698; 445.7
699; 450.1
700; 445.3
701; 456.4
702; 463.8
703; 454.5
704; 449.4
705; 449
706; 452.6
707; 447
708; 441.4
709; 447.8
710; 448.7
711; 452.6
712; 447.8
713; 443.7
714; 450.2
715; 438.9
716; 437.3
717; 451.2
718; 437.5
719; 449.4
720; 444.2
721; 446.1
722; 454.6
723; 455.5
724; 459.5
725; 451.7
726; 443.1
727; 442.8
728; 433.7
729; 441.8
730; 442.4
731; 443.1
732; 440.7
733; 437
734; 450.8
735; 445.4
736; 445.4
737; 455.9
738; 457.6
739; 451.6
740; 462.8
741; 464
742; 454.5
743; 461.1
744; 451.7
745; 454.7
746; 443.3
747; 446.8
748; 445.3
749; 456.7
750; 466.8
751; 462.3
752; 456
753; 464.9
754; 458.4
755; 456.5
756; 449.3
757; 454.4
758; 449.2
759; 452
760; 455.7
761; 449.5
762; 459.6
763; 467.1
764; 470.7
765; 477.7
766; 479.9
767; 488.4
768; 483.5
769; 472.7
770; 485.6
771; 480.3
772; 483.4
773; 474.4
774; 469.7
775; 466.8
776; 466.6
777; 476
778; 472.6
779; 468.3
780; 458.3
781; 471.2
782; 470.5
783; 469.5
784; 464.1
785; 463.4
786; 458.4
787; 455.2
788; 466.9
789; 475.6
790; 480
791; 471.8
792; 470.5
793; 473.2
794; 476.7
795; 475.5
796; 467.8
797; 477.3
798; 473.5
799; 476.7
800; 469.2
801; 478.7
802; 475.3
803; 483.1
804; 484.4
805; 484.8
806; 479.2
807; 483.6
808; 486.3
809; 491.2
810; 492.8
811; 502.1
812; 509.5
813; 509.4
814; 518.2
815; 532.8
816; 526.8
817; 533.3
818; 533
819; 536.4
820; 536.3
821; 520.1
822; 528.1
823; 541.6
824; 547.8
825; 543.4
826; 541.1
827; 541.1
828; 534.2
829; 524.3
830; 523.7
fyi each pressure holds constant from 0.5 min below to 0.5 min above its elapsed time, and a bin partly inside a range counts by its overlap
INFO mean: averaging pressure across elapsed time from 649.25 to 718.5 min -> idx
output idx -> 416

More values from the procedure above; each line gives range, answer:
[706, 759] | 450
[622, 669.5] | 333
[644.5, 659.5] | 373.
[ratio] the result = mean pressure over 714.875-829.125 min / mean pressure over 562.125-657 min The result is 1.45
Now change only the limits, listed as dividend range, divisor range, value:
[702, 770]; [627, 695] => 1.22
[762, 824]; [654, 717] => 1.16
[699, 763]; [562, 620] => 1.34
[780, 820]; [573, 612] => 1.39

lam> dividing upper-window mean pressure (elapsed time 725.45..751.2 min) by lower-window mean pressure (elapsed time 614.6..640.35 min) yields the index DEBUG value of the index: 1.6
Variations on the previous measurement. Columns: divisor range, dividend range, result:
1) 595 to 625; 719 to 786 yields 1.44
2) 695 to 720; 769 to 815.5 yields 1.07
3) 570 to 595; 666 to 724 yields 1.23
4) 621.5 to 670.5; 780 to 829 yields 1.49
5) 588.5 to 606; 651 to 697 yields 1.13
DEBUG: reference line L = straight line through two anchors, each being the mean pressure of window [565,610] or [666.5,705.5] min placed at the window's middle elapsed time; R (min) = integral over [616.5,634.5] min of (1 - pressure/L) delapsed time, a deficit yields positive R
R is 5.6 min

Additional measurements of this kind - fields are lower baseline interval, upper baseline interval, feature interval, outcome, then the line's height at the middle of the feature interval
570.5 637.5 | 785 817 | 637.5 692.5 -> -2.43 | 371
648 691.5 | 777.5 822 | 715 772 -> -1.00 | 448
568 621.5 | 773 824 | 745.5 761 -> 0.01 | 455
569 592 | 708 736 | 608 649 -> 8.75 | 382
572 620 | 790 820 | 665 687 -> -0.40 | 399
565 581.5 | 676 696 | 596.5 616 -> 1.25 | 365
